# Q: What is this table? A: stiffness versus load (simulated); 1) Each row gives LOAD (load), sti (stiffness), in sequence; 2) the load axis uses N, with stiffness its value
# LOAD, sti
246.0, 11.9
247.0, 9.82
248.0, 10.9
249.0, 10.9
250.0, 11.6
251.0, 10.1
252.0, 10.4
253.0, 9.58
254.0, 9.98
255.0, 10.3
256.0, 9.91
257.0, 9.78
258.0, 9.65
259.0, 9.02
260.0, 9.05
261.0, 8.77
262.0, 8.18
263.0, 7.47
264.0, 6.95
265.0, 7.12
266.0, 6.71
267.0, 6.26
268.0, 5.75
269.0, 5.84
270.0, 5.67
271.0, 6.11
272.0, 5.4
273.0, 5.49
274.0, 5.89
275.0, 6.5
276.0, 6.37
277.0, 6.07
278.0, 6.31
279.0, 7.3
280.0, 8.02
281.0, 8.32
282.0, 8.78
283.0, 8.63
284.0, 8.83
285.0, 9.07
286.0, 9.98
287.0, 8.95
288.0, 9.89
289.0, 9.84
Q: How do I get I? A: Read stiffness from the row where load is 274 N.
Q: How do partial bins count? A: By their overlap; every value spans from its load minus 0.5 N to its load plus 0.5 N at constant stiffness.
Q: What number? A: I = 5.89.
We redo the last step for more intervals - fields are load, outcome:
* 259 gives 9.02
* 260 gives 9.05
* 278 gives 6.31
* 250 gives 11.6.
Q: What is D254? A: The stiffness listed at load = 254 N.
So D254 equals 9.98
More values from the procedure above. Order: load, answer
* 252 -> 10.4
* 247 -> 9.82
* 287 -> 8.95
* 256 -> 9.91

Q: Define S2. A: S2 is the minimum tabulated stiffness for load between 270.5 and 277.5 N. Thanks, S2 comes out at 5.4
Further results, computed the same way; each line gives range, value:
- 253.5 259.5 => 9.02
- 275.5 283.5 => 6.07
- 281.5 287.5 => 8.63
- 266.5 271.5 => 5.67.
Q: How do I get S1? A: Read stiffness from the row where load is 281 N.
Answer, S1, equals 8.32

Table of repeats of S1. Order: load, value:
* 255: 10.3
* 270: 5.67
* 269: 5.84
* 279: 7.3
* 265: 7.12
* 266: 6.71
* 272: 5.4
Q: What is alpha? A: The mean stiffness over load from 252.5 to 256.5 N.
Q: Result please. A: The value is 9.94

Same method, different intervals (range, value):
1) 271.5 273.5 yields 5.45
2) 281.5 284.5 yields 8.75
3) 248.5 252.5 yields 10.8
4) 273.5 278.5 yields 6.23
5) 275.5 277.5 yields 6.22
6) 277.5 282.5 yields 7.75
